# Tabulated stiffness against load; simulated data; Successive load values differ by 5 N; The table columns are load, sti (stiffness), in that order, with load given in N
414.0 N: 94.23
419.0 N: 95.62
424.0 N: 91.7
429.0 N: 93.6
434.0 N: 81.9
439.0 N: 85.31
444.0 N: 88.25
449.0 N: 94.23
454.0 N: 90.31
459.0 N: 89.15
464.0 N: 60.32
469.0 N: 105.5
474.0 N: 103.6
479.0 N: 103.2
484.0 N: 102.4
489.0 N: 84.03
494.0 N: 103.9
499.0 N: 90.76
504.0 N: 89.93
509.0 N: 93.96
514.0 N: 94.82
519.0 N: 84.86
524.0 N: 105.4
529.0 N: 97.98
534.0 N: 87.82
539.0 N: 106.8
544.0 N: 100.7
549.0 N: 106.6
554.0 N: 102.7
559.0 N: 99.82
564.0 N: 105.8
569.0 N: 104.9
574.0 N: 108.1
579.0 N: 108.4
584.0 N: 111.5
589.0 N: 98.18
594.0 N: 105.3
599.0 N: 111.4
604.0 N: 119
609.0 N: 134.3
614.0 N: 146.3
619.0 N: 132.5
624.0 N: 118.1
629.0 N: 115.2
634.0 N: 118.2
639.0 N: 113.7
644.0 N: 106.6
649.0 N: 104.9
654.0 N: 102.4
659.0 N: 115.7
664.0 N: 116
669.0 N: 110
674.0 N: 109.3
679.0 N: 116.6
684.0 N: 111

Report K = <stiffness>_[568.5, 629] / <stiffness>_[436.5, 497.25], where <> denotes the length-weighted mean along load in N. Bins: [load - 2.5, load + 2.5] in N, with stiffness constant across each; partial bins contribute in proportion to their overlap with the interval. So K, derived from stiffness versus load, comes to 1.26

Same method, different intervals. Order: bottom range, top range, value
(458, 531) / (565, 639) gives 1.24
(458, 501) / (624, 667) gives 1.19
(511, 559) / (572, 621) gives 1.19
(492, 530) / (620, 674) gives 1.18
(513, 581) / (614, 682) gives 1.14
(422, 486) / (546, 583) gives 1.15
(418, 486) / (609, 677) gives 1.27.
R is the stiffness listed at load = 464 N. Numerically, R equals 60.32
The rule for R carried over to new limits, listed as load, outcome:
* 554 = 102.7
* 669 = 110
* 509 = 93.96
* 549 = 106.6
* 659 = 115.7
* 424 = 91.7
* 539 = 106.8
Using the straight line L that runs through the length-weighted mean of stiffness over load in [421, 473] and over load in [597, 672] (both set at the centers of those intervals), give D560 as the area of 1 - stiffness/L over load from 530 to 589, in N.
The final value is 1.4 N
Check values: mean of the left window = 88.5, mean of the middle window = 104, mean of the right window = 118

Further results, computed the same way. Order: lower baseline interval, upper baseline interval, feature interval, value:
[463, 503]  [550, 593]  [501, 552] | 1.65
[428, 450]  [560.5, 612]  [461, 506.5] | 0.58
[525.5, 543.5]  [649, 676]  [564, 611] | -3.38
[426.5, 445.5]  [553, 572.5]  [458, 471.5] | 0.95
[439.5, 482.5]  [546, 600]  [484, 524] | 1.54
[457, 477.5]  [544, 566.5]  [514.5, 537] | 1.05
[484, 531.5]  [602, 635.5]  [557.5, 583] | 1.49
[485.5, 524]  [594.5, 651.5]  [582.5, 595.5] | 0.86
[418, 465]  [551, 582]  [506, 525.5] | 0.78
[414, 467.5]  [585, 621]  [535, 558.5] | 1.36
